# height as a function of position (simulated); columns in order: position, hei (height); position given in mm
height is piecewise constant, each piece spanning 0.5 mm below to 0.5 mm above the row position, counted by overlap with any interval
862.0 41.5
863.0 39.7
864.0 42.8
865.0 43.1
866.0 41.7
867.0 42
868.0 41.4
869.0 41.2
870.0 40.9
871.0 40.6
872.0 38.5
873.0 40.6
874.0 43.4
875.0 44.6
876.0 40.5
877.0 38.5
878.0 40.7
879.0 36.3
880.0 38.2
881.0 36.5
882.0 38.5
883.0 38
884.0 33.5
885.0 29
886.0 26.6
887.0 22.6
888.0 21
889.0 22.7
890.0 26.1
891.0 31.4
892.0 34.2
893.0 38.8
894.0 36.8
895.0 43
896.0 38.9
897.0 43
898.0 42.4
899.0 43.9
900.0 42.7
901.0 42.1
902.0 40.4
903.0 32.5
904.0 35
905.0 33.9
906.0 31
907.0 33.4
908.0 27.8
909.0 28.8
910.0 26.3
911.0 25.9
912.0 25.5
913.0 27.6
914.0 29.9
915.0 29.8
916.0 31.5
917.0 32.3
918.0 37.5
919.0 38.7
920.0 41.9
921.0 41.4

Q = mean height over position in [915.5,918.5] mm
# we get 33.8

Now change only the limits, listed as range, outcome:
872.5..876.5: 42.3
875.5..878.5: 39.9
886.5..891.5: 24.8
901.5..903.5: 36.5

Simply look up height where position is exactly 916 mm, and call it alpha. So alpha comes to 31.5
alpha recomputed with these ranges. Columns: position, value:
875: 44.6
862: 41.5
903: 32.5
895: 43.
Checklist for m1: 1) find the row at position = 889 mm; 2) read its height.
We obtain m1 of 22.7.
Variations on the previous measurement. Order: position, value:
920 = 41.9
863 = 39.7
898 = 42.4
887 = 22.6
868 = 41.4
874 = 43.4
